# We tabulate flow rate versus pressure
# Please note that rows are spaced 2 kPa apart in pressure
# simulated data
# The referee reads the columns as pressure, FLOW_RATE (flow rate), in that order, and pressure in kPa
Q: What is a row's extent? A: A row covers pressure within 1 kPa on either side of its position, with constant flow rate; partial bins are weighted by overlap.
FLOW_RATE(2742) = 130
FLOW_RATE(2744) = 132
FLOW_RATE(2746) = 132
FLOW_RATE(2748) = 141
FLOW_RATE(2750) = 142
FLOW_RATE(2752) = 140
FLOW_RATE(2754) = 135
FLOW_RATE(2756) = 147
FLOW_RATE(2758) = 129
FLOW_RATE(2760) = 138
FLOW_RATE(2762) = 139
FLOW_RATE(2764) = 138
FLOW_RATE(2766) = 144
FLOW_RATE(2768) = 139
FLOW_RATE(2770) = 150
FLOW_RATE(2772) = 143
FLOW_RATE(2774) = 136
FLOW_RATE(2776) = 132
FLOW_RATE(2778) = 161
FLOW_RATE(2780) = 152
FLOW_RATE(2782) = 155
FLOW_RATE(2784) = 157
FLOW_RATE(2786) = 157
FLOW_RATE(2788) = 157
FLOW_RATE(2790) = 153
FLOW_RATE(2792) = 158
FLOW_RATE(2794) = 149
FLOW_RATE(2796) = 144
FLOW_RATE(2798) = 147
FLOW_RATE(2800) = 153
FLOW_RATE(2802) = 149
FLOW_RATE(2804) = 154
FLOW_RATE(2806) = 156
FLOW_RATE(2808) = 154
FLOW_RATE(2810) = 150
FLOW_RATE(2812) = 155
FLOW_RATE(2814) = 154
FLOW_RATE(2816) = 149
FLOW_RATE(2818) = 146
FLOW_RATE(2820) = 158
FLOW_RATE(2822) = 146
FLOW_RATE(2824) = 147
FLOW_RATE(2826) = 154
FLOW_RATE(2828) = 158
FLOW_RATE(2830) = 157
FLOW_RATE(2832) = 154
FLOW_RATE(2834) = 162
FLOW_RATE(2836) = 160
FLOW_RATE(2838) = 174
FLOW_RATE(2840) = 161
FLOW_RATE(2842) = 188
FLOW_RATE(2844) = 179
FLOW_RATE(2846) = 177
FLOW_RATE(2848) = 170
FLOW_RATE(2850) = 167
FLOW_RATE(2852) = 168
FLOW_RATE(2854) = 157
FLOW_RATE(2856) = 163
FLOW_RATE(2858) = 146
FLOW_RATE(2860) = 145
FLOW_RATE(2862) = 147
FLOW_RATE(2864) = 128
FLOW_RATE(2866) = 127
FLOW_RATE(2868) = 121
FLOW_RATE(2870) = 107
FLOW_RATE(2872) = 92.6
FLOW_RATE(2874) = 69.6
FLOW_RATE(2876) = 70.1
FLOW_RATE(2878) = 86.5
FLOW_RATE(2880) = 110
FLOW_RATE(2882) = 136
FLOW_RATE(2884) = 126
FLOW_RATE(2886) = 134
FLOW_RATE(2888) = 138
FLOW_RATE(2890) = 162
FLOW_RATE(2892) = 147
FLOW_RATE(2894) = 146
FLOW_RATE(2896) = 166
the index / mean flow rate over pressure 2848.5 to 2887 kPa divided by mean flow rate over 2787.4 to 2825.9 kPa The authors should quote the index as 0.8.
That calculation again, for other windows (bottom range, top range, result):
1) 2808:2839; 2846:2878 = 0.85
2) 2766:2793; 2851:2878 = 0.83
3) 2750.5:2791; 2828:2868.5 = 1.09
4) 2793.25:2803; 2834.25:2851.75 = 1.16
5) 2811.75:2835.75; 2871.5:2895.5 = 0.78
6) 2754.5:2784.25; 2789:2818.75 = 1.06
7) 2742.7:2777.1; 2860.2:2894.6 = 0.87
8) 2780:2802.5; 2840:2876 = 0.93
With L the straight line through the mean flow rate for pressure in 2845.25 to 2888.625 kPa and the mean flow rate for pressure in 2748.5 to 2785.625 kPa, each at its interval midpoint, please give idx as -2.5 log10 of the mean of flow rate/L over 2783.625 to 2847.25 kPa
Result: -0.15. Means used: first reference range 143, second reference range 131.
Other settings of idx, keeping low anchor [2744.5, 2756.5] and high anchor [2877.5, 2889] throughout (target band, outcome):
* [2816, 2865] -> -0.23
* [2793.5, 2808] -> -0.14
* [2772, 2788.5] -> -0.11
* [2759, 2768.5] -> -0.02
